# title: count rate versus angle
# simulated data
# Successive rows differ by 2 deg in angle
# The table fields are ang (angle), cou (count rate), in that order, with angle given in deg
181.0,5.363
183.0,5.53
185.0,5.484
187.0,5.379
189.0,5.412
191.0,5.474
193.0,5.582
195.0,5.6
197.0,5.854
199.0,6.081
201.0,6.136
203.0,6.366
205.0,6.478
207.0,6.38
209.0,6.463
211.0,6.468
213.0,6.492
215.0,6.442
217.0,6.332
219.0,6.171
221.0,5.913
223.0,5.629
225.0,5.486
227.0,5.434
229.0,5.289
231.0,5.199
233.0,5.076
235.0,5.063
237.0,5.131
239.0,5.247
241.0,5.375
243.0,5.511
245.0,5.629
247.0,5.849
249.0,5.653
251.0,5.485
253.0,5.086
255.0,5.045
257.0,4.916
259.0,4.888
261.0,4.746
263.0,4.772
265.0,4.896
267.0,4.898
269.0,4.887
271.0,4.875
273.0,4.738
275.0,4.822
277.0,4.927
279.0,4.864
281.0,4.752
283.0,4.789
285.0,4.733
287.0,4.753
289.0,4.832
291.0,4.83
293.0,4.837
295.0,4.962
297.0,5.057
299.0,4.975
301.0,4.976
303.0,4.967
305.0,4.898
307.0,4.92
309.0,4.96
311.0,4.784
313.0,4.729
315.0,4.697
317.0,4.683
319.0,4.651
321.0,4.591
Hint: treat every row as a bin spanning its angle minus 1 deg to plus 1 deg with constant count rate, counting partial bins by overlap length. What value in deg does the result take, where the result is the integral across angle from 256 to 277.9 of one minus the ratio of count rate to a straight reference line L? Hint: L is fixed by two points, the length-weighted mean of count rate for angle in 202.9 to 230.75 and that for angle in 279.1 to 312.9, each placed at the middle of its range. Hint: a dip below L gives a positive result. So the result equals 1.9 deg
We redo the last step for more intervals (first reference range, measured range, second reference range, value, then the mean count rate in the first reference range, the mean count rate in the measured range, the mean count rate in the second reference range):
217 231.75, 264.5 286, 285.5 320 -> 1.2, 5.65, 4.83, 4.85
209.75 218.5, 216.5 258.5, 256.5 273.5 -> 1.8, 6.42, 5.44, 4.85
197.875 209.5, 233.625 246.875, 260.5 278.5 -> 0.3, 6.31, 5.35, 4.84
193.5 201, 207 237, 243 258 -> -0.9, 5.87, 5.81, 5.39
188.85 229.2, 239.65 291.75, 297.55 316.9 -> 3.2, 6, 5.02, 4.87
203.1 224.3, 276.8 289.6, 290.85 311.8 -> 1.0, 6.27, 4.8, 4.93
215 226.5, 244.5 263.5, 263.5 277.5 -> 0.0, 5.93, 5.21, 4.86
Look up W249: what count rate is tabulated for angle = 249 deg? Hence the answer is 5.653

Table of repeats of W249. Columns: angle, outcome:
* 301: 4.976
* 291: 4.83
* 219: 6.171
